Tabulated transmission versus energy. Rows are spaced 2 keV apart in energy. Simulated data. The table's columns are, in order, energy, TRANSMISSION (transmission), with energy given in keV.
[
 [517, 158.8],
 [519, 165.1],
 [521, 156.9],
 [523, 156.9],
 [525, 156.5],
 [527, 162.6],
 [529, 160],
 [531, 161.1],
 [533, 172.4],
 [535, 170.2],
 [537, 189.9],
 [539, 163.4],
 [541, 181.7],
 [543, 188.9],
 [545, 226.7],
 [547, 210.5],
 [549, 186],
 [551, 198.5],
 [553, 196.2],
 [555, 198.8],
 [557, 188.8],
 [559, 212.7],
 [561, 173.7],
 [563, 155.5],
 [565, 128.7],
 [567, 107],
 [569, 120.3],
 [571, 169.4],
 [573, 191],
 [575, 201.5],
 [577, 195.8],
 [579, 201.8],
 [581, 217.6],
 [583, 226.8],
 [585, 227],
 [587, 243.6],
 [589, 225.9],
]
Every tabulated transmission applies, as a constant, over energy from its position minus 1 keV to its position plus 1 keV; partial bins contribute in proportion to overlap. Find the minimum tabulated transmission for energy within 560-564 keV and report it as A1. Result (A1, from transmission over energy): 155.5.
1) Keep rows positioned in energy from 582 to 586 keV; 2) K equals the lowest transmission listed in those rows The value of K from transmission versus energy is 226.8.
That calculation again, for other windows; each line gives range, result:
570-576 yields 169.4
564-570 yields 107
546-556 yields 186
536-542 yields 163.4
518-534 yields 156.5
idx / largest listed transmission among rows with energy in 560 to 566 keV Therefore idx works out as 173.7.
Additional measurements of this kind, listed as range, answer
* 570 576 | 201.5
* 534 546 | 226.7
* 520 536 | 172.4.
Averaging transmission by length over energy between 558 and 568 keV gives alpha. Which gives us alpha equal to 156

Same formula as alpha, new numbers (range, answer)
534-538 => 180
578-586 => 218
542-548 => 209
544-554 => 204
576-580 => 199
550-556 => 198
